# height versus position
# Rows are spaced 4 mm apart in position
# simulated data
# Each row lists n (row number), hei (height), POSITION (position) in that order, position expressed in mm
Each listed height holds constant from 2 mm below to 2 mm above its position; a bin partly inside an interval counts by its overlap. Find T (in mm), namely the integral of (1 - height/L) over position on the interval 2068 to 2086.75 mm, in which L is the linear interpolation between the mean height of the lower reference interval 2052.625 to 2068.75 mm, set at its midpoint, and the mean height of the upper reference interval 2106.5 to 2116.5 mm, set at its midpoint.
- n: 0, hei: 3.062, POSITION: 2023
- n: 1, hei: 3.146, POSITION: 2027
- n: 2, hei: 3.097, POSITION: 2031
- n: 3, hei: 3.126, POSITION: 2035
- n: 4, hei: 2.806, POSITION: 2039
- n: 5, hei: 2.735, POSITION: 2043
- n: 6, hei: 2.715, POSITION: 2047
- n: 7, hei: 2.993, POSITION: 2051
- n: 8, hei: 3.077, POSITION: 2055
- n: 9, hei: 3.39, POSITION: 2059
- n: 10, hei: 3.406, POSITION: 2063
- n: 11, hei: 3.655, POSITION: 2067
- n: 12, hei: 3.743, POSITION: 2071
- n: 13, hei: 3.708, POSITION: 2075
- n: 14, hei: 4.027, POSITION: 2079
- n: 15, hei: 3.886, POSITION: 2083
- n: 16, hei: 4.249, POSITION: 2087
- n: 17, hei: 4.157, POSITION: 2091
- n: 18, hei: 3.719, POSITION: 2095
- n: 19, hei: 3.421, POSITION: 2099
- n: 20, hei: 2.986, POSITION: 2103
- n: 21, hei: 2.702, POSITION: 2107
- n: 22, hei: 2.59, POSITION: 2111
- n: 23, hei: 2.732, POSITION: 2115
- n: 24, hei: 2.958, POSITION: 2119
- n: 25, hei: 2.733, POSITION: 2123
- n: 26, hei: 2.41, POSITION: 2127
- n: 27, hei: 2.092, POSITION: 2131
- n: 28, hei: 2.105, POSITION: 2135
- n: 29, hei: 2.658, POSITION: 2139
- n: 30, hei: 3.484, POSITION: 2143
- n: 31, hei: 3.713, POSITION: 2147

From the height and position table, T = -4.4 mm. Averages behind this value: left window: 3.37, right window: 2.67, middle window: 3.87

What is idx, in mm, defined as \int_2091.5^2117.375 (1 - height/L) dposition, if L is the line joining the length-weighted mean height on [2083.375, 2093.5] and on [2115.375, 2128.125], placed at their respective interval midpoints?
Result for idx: 2.8 mm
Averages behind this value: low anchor 4.13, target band 3.09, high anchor 2.72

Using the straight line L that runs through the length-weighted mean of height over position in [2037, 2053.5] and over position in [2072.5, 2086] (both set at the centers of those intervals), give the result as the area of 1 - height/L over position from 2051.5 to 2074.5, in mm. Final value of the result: -0.4 mm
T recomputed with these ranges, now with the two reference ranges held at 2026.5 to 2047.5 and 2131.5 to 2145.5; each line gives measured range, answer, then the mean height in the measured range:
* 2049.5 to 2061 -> -1.04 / 3.16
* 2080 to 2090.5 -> -4.62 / 4.08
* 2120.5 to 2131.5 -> 1.05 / 2.48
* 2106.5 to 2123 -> 0.10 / 2.75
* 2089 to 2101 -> -4.08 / 3.77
